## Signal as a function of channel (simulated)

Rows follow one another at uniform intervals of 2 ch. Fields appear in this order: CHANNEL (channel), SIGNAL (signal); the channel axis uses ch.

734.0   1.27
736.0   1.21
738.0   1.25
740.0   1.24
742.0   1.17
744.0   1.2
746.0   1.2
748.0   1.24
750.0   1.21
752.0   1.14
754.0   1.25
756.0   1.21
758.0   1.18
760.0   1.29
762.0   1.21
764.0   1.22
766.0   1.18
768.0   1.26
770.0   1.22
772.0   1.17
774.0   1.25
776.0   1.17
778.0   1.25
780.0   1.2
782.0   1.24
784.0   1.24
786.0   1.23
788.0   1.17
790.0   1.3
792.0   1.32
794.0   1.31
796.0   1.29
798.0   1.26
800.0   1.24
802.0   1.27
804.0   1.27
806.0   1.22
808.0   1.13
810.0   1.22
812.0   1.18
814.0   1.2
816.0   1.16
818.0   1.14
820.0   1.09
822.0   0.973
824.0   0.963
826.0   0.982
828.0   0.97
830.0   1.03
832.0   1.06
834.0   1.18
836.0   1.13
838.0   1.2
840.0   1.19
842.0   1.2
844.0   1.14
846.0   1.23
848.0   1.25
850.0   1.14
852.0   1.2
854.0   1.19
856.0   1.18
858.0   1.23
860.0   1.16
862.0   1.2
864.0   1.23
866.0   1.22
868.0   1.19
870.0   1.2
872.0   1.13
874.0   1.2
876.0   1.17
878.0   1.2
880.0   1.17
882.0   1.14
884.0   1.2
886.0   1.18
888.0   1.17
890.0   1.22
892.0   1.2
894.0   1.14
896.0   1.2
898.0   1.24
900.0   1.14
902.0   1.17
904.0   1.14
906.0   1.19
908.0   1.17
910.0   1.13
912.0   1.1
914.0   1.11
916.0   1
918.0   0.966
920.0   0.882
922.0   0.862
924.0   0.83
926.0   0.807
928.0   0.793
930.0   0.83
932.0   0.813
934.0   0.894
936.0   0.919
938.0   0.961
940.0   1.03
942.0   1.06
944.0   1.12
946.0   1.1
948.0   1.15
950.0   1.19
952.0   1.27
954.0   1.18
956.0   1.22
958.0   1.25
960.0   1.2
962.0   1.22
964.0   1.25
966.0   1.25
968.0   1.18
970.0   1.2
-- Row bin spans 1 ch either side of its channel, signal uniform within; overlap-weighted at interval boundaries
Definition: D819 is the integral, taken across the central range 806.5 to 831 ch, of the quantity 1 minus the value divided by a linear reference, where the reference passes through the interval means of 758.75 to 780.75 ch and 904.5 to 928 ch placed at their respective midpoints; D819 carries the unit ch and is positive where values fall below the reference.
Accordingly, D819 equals 1.2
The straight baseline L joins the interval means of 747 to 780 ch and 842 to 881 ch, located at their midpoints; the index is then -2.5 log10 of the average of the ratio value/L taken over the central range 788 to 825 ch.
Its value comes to 0.01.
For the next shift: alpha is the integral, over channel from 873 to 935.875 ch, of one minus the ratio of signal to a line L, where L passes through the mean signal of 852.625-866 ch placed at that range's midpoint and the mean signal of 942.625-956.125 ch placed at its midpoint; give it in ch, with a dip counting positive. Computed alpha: 6.1 ch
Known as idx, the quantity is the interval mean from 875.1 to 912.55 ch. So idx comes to 1.17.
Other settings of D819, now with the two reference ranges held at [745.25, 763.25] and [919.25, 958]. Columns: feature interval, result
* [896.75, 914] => -1.93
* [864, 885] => -2.10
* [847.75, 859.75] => -1.01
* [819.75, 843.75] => 0.91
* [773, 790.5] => -0.63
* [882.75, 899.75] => -2.15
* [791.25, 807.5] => -1.46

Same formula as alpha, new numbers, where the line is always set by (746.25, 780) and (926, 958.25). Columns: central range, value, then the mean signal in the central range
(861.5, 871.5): -0.8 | 1.2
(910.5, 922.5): 0.7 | 0.998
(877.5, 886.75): -0.7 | 1.18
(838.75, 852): -0.7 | 1.19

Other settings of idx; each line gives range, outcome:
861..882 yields 1.19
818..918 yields 1.15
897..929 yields 1.03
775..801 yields 1.25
